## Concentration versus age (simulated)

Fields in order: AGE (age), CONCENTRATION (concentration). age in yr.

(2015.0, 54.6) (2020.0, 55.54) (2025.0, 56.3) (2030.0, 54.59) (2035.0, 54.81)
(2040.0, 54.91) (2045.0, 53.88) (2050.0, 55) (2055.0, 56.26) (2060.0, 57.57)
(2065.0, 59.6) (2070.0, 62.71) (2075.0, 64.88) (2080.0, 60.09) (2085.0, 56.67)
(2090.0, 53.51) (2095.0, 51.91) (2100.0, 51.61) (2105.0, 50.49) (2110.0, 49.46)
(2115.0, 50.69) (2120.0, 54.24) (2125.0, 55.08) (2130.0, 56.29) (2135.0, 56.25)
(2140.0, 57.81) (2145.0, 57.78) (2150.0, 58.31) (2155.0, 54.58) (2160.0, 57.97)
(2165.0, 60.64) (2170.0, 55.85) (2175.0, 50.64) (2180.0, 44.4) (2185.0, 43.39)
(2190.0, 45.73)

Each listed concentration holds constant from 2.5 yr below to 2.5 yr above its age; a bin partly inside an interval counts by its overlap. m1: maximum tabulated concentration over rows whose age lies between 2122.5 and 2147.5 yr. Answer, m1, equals 57.81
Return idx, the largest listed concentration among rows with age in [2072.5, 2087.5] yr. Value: 64.88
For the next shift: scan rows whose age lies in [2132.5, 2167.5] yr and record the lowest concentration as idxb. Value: 54.58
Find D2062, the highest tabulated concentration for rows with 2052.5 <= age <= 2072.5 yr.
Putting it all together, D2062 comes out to 62.71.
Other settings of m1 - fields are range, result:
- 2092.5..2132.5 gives 56.29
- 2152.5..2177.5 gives 60.64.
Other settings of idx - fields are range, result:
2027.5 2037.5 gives 54.81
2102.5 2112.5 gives 50.49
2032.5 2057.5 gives 56.26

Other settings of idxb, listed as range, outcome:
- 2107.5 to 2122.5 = 49.46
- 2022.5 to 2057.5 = 53.88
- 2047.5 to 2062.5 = 55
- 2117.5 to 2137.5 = 54.24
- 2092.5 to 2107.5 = 50.49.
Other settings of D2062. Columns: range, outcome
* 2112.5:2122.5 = 54.24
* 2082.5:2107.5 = 56.67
